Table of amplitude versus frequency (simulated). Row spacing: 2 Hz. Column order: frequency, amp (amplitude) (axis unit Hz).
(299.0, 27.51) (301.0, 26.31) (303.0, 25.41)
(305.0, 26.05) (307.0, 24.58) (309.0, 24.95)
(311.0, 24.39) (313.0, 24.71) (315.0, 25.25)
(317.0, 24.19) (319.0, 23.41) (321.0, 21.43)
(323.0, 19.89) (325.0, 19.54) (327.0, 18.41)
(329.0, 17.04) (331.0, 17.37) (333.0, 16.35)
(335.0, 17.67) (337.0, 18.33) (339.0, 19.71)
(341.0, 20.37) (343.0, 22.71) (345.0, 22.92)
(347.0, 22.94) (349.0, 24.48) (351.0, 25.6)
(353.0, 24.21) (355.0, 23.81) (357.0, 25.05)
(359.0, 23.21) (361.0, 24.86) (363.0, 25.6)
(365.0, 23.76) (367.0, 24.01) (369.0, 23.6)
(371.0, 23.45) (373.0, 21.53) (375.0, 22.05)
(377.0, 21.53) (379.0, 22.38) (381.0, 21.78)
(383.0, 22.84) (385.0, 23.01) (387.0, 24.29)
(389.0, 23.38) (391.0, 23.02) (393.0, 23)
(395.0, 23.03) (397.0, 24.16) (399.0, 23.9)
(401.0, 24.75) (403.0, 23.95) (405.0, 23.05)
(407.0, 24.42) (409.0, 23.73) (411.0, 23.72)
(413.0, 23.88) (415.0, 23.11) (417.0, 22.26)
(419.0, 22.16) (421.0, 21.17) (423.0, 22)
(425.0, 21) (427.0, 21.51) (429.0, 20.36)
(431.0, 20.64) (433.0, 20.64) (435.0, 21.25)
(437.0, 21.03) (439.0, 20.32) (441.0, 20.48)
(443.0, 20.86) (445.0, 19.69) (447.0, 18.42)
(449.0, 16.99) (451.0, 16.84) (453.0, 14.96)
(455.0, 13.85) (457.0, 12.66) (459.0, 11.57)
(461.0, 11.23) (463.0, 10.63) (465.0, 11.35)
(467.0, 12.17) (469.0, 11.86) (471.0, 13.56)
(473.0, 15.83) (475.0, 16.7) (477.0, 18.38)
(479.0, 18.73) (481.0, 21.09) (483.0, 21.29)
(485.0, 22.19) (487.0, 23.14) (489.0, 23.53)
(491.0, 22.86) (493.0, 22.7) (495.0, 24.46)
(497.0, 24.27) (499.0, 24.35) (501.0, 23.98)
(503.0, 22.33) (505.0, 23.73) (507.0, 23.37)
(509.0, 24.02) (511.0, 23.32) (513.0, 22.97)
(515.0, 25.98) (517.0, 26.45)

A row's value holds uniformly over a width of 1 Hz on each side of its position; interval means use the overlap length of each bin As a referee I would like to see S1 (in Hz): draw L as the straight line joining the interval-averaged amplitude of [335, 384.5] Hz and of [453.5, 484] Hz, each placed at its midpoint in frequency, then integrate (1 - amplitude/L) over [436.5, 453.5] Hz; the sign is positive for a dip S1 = -2.4 Hz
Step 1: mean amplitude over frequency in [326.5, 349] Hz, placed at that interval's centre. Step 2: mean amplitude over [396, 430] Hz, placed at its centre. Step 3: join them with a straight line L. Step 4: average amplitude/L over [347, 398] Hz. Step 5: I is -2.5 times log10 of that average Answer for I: -0.12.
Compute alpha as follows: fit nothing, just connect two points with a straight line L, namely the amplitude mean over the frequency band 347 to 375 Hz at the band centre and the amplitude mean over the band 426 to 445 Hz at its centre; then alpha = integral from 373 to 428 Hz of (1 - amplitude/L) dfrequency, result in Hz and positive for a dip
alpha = -1.6 Hz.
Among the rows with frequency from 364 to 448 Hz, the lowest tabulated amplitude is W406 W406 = 18.42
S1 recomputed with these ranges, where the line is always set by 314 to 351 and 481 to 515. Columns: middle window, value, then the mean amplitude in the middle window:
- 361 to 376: -1.5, 23.5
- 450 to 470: 8.8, 12.7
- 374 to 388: -0.7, 22.6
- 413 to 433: 0.5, 21.6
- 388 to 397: -0.6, 23.2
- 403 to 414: -0.9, 23.8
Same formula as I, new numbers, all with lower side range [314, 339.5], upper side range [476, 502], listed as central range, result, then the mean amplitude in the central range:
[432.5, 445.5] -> 0.050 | 20.6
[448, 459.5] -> 0.437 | 14.6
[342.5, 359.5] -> -0.181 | 23.9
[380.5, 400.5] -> -0.120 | 23.3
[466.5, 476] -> 0.487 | 14.1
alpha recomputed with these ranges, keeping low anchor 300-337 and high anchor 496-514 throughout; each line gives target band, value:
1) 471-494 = 3.07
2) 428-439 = 1.06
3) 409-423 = 0.04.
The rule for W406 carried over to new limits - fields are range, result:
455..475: 10.63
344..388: 21.53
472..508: 15.83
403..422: 21.17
